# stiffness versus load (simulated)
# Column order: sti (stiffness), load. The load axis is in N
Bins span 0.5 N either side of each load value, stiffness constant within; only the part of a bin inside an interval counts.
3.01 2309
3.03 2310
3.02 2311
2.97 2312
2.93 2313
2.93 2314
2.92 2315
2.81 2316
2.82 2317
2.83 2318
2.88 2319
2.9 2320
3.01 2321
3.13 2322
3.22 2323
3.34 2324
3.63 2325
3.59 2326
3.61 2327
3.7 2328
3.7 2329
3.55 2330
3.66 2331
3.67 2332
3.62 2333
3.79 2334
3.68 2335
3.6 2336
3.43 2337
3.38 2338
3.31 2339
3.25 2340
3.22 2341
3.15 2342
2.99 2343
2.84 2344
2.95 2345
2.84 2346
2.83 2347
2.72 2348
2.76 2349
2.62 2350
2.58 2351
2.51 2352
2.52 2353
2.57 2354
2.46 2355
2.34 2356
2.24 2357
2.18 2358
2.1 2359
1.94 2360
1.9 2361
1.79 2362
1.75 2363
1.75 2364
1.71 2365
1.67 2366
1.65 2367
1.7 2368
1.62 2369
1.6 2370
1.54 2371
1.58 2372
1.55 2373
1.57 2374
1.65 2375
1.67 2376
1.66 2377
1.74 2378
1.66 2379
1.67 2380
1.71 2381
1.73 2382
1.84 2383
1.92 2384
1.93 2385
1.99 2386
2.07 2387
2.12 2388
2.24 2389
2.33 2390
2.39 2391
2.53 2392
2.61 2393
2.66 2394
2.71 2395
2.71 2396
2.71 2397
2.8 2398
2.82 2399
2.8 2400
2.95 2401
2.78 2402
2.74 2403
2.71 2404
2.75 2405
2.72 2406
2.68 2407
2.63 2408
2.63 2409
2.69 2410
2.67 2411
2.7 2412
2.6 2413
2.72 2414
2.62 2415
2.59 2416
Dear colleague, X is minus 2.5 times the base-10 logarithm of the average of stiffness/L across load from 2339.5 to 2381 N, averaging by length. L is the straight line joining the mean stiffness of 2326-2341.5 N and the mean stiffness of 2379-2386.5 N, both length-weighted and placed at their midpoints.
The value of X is 0.215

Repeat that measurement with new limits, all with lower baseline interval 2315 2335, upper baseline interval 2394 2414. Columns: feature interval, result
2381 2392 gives 0.35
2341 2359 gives 0.19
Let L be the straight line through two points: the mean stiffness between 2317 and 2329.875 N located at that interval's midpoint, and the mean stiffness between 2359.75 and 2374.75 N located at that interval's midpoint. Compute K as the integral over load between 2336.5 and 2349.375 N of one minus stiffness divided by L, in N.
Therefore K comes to -2.40 N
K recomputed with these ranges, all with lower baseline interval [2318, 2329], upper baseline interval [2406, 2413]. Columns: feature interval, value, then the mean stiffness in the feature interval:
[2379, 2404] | 3.9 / 2.36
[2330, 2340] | -1.1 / 3.55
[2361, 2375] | 6.2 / 1.66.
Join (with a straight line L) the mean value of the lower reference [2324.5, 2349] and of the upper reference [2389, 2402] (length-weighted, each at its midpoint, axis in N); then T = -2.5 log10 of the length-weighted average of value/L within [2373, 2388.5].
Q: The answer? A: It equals 0.497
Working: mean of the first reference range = 3.35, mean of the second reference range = 2.66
